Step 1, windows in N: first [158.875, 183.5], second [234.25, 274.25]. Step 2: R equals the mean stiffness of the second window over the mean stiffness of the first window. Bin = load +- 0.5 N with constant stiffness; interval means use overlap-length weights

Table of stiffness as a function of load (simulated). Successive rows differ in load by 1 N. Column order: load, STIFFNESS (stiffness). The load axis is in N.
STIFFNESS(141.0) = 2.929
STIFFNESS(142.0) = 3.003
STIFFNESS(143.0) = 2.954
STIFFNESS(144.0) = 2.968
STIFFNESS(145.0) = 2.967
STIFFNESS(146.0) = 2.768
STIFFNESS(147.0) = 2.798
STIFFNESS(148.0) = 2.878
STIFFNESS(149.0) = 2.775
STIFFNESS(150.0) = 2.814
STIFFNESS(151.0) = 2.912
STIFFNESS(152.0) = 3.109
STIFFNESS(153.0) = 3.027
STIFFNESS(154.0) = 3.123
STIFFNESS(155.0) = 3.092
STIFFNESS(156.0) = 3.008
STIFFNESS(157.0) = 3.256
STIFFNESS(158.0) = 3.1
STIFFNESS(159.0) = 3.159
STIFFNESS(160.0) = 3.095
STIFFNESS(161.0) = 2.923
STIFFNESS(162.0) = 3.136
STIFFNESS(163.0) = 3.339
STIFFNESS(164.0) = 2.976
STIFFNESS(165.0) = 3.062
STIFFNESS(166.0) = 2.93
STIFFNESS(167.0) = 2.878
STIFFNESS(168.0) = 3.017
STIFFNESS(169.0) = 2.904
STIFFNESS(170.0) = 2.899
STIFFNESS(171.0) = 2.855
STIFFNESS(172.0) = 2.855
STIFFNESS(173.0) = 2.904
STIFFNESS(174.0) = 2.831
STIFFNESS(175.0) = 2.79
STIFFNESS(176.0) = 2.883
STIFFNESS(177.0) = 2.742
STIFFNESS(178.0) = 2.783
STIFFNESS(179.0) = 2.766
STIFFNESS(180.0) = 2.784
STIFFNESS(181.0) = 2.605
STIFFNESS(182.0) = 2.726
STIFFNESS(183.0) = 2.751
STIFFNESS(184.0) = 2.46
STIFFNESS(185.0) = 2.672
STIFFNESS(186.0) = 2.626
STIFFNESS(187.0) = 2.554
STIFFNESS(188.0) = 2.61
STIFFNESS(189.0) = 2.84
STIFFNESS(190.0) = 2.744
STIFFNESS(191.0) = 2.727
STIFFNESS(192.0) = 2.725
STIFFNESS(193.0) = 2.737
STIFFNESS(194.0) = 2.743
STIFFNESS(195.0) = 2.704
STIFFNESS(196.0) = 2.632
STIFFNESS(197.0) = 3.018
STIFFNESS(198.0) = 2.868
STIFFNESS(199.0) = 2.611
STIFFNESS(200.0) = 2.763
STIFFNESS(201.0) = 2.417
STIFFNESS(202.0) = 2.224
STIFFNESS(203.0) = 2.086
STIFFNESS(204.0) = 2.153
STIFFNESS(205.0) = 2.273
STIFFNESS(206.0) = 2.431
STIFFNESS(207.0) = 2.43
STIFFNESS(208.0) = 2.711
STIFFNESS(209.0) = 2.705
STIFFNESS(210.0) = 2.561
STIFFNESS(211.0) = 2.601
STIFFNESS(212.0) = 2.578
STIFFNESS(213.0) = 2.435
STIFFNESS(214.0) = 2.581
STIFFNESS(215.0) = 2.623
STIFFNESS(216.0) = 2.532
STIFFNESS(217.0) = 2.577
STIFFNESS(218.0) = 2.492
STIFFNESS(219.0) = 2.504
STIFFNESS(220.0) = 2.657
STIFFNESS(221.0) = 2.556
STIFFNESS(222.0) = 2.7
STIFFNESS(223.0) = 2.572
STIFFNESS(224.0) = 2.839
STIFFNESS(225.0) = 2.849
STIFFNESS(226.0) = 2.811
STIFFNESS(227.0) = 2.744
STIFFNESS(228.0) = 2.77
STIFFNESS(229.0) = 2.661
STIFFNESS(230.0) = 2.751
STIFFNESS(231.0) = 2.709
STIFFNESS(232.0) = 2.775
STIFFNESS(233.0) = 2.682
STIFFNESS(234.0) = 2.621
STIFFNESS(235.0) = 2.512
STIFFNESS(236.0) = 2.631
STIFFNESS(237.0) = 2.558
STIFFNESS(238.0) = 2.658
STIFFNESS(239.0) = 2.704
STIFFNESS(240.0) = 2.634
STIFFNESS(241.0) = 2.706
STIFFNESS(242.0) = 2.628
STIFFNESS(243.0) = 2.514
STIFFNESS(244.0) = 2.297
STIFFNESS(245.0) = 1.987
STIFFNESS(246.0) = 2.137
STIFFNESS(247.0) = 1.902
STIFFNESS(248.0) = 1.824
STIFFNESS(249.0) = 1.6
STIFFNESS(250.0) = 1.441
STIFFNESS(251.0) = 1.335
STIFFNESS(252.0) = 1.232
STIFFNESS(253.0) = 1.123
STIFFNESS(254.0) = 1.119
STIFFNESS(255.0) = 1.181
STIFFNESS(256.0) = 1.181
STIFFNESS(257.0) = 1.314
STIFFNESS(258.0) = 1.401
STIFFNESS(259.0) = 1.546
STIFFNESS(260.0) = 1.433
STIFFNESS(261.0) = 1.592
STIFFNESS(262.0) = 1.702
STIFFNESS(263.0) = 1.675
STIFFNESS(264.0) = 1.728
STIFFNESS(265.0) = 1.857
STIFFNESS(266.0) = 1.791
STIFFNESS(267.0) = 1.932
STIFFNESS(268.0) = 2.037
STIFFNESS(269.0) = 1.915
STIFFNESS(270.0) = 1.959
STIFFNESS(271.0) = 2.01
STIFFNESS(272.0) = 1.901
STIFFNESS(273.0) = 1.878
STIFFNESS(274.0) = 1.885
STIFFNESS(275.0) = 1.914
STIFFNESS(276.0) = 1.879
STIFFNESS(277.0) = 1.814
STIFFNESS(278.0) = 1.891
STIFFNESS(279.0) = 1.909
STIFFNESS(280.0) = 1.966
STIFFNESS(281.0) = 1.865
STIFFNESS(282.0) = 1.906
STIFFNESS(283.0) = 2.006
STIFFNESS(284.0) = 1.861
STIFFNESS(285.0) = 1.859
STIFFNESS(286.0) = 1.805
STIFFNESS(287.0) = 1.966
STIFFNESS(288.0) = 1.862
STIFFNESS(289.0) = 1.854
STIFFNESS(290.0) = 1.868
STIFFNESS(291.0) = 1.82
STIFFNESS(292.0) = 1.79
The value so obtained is 0.65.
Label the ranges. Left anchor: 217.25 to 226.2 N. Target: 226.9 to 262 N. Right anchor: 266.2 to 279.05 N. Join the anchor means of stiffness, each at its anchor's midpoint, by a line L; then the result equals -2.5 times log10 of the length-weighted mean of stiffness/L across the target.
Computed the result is 0.14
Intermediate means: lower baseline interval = 2.66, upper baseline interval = 1.91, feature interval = 2.07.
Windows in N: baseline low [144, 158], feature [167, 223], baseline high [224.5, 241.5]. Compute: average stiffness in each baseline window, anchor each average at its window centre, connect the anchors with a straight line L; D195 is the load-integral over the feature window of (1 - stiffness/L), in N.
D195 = 3.3 N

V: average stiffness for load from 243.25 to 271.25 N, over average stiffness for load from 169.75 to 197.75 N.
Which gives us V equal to 0.6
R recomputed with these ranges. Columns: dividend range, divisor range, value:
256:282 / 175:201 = 0.66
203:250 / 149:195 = 0.87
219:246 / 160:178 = 0.89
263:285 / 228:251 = 0.79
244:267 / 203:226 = 0.62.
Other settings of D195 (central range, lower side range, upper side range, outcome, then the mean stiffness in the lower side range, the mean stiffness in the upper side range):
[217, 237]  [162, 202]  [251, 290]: -3.8 N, 2.79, 1.73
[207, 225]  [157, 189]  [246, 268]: -3.4 N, 2.86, 1.55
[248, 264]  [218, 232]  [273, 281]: 5.8 N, 2.7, 1.89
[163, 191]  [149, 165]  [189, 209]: 0.3 N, 3.06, 2.59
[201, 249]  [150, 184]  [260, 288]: -3.5 N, 2.94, 1.86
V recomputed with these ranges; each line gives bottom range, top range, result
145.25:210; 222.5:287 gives 0.73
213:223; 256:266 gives 0.61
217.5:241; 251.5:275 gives 0.61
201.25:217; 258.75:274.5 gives 0.73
